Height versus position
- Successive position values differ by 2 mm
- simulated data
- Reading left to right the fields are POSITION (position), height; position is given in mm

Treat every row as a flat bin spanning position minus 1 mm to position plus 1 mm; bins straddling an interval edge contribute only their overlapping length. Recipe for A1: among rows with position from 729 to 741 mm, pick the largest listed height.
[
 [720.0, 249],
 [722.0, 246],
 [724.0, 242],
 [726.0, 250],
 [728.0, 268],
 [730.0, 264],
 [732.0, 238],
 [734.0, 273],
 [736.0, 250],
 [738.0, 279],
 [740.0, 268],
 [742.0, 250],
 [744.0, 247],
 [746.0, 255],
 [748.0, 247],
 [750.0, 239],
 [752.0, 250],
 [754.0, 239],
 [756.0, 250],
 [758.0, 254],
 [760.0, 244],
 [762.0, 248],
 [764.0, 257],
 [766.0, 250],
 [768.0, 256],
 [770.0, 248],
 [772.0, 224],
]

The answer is 279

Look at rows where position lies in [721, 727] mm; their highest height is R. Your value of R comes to 250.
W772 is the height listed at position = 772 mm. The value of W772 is 224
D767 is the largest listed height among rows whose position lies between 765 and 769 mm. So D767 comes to 256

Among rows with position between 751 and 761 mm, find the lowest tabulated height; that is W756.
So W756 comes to 239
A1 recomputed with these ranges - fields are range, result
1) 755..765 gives 257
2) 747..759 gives 254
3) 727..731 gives 268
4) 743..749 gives 255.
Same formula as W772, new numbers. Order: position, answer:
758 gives 254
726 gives 250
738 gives 279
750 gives 239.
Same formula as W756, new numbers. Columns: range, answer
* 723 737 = 238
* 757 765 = 244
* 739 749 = 247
